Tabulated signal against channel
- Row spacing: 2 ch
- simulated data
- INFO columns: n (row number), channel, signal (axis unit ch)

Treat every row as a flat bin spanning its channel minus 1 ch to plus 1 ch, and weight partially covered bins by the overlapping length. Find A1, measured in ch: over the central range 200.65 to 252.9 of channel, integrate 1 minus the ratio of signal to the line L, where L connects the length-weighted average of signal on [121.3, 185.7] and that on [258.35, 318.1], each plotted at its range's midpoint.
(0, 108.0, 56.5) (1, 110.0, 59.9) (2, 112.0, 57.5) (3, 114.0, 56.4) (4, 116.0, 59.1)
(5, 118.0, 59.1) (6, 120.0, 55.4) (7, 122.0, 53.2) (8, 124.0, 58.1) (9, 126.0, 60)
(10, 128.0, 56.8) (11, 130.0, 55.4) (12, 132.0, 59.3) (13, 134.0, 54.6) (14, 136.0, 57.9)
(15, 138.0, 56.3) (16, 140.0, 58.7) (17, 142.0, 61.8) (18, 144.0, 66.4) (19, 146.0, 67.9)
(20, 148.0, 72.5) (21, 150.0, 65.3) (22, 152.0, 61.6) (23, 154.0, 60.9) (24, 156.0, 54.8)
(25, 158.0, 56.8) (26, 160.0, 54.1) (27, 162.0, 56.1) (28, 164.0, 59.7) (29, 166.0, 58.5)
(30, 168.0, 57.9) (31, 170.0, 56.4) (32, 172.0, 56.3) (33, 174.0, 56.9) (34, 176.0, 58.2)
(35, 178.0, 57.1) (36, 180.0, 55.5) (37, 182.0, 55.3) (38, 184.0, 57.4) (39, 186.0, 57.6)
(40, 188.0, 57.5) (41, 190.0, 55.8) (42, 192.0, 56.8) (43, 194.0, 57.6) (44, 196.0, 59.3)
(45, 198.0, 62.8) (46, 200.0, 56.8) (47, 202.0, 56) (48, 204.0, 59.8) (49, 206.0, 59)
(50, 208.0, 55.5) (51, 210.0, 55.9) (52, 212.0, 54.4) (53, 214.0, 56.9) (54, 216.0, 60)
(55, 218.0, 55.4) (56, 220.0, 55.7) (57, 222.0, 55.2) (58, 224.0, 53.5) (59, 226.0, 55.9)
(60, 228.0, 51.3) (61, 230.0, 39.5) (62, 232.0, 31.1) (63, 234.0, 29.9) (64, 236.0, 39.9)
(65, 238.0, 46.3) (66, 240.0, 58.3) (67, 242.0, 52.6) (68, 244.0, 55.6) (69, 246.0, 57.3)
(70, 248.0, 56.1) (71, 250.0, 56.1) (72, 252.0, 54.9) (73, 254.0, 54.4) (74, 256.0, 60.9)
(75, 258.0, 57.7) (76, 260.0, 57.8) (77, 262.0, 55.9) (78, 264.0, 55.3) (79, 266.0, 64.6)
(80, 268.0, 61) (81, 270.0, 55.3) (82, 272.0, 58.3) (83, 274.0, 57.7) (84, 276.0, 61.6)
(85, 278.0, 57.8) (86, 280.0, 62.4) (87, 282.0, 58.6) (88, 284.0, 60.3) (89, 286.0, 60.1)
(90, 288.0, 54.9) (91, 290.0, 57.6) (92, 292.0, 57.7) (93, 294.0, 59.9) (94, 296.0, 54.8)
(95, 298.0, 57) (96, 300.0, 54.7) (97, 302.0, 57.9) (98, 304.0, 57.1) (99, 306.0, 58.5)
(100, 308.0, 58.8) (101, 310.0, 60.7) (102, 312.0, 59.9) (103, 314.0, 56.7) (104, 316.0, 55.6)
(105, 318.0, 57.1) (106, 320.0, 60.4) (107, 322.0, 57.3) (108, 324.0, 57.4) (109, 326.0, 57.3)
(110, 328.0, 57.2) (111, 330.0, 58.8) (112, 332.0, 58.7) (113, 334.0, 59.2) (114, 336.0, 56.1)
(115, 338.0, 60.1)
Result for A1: 5.38 ch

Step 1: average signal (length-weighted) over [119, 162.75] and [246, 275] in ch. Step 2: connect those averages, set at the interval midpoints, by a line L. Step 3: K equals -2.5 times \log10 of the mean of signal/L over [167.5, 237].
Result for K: 0.08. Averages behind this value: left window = 59.3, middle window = 54.3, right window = 57.6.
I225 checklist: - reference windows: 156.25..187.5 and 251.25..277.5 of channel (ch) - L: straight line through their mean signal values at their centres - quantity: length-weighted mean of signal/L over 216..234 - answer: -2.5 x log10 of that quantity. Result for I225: 0.17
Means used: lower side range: 56.9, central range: 49.2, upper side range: 58.1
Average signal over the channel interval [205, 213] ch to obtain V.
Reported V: 56.2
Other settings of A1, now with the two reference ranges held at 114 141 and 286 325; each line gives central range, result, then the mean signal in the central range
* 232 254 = 2.9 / 50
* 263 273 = -0.2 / 58.9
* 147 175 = -0.9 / 59.1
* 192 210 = -0.2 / 58.1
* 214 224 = 0.2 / 56.3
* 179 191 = 0.2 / 56.5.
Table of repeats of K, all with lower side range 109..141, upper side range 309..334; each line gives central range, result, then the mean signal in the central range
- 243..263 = 0.02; 56.7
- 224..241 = 0.28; 44.6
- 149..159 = -0.04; 59.9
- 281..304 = 0.01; 57.6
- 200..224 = 0.02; 56.6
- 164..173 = 0.00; 57.5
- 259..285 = -0.02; 59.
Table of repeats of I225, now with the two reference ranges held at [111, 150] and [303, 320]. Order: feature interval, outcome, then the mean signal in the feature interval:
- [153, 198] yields 0.04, 57.2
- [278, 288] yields -0.02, 59.5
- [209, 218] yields 0.04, 56.6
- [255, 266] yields 0.01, 58.2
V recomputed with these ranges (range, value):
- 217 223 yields 55.4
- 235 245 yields 50.5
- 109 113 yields 58.7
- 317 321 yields 58.8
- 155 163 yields 55.5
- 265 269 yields 62.8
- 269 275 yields 57.1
